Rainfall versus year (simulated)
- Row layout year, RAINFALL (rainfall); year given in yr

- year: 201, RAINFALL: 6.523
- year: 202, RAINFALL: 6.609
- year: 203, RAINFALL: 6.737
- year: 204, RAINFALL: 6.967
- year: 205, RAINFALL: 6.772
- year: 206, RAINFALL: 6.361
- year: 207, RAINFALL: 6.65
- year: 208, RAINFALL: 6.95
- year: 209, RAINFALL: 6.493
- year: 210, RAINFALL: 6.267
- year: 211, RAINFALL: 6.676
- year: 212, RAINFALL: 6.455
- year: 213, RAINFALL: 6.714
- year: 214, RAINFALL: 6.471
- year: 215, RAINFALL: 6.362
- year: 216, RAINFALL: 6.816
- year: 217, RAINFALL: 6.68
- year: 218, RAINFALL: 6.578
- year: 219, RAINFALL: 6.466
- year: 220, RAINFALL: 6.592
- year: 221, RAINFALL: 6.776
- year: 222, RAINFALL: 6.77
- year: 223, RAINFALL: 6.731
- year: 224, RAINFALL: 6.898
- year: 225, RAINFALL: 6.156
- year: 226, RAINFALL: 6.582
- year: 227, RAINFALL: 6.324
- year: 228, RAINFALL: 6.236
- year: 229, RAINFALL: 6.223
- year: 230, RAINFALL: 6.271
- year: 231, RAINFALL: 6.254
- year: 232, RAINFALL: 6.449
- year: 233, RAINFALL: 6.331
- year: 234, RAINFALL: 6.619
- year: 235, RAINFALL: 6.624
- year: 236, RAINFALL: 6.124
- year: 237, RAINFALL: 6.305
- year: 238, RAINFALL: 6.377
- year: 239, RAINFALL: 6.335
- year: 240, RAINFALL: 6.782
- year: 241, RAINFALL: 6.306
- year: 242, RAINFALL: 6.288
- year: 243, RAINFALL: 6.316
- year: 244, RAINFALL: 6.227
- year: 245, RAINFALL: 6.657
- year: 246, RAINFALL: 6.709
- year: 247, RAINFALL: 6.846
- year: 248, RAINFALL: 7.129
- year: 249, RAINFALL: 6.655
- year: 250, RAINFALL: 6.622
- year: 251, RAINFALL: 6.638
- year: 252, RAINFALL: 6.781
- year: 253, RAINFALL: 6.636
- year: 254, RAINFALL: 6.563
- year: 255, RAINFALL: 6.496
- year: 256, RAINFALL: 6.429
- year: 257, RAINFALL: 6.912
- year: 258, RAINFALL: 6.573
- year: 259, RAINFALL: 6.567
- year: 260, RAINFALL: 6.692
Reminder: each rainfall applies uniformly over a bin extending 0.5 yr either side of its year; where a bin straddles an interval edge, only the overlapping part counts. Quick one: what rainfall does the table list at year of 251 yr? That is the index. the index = 6.638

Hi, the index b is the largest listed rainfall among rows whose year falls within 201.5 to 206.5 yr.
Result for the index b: 6.967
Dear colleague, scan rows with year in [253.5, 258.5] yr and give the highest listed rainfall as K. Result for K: 6.912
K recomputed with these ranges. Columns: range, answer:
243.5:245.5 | 6.657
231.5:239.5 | 6.624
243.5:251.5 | 7.129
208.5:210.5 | 6.493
